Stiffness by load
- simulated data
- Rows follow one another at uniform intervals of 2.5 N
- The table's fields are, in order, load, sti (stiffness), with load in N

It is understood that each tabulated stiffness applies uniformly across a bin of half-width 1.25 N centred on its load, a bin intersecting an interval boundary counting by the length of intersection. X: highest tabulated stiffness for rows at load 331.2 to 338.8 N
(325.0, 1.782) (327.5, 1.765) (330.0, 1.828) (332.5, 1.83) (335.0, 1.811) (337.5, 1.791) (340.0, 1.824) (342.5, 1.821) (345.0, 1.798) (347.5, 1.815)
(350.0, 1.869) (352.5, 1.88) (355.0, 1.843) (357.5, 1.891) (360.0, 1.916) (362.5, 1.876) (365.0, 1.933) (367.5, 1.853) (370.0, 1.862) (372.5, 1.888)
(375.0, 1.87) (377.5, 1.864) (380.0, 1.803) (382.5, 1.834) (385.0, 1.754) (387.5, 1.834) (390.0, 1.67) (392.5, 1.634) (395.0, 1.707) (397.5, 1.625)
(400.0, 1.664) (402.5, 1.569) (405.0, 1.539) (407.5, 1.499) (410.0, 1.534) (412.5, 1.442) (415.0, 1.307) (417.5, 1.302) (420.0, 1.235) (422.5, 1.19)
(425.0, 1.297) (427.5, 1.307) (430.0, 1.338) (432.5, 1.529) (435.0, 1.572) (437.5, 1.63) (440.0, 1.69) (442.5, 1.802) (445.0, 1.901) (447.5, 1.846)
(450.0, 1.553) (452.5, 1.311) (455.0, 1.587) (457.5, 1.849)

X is 1.83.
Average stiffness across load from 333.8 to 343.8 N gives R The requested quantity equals 1.81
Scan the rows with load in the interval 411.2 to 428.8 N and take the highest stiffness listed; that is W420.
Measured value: 1.442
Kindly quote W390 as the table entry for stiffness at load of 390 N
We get 1.67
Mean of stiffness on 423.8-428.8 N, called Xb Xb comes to 1.3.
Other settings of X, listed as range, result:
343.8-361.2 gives 1.916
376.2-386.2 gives 1.864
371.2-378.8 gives 1.888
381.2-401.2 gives 1.834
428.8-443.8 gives 1.802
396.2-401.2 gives 1.664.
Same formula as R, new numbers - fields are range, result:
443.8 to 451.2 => 1.77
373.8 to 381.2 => 1.85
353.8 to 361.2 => 1.88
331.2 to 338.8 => 1.81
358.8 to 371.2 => 1.89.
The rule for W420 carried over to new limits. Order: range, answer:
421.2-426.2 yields 1.297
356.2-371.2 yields 1.933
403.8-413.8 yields 1.539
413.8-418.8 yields 1.307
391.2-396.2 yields 1.707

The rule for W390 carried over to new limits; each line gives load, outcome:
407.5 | 1.499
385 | 1.754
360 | 1.916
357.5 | 1.891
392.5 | 1.634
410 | 1.534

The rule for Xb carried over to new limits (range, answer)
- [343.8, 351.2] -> 1.83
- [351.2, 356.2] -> 1.86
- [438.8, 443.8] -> 1.75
